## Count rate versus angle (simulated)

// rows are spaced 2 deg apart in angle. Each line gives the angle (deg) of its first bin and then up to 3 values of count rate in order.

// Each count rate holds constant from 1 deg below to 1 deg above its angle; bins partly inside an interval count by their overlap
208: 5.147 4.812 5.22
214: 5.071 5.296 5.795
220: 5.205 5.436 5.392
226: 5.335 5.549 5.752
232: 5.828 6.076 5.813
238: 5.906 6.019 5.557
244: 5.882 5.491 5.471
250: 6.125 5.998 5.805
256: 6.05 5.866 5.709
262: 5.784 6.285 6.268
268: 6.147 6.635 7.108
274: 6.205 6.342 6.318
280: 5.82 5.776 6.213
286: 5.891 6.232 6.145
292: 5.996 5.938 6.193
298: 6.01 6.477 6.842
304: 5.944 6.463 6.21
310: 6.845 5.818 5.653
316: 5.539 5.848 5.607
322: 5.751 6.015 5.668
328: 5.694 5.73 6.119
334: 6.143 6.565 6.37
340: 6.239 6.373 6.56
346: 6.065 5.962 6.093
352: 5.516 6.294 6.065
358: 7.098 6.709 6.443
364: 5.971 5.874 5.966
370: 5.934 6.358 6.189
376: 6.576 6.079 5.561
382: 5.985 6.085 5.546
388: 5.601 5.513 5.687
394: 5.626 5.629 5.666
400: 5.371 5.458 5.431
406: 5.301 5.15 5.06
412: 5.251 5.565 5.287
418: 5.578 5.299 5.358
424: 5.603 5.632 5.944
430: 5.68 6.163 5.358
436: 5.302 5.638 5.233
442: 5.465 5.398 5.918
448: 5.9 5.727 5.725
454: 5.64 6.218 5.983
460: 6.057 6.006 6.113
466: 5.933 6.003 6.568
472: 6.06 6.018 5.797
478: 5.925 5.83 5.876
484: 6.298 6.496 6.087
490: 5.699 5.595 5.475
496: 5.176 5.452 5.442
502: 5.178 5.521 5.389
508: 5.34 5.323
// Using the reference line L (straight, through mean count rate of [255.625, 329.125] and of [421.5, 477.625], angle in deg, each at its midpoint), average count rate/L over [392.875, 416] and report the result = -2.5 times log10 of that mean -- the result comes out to 0.09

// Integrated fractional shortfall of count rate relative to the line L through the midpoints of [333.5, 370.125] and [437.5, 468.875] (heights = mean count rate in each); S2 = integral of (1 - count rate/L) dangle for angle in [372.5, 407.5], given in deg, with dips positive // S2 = 2.0 deg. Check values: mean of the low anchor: 6.23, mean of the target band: 5.72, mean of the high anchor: 5.81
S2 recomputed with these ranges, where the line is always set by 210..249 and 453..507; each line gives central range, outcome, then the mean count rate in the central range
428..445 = 0.7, 5.55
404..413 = 0.9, 5.22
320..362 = -3.4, 6.15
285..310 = -2.6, 6.22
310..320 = -0.3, 5.82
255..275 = -2.1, 6.21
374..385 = -0.6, 6.07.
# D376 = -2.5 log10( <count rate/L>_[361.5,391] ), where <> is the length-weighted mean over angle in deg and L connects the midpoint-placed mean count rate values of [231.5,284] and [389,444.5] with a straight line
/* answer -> -0.065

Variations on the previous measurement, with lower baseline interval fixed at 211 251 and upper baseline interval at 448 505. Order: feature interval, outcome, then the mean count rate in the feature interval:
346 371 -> -0.08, 6.16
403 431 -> 0.07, 5.44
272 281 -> -0.11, 6.28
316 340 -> -0.05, 5.95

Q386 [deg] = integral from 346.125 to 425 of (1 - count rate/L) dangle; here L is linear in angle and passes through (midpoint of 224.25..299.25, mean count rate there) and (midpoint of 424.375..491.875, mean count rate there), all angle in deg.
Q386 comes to 1.56 deg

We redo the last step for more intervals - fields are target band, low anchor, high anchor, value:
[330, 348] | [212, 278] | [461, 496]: -1.1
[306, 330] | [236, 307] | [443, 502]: 0.5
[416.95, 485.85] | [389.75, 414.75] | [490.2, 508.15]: -4.9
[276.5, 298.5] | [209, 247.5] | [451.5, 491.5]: -1.5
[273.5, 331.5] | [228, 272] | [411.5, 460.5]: -1.8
